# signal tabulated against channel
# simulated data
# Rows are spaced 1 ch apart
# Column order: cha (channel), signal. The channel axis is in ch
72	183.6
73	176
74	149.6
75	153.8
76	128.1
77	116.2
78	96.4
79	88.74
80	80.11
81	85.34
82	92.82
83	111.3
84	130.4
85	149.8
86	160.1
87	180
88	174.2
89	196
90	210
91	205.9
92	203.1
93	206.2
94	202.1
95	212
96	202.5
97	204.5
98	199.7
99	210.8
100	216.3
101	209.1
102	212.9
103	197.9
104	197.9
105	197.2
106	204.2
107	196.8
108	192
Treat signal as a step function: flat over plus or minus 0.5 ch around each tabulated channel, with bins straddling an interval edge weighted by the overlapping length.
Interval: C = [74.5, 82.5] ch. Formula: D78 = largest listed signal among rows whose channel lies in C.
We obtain 153.8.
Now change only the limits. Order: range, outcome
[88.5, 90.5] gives 210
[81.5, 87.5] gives 180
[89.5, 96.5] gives 212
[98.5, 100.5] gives 216.3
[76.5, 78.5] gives 116.2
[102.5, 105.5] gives 197.9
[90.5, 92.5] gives 205.9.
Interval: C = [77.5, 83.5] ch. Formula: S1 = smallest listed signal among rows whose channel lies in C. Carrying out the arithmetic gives 80.11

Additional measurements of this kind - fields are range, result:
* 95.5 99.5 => 199.7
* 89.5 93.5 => 203.1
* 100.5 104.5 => 197.9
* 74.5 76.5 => 128.1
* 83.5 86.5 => 130.4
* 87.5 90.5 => 174.2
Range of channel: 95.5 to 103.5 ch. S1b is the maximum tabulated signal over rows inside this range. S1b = 216.3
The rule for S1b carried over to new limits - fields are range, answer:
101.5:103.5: 212.9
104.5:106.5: 204.2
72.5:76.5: 176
